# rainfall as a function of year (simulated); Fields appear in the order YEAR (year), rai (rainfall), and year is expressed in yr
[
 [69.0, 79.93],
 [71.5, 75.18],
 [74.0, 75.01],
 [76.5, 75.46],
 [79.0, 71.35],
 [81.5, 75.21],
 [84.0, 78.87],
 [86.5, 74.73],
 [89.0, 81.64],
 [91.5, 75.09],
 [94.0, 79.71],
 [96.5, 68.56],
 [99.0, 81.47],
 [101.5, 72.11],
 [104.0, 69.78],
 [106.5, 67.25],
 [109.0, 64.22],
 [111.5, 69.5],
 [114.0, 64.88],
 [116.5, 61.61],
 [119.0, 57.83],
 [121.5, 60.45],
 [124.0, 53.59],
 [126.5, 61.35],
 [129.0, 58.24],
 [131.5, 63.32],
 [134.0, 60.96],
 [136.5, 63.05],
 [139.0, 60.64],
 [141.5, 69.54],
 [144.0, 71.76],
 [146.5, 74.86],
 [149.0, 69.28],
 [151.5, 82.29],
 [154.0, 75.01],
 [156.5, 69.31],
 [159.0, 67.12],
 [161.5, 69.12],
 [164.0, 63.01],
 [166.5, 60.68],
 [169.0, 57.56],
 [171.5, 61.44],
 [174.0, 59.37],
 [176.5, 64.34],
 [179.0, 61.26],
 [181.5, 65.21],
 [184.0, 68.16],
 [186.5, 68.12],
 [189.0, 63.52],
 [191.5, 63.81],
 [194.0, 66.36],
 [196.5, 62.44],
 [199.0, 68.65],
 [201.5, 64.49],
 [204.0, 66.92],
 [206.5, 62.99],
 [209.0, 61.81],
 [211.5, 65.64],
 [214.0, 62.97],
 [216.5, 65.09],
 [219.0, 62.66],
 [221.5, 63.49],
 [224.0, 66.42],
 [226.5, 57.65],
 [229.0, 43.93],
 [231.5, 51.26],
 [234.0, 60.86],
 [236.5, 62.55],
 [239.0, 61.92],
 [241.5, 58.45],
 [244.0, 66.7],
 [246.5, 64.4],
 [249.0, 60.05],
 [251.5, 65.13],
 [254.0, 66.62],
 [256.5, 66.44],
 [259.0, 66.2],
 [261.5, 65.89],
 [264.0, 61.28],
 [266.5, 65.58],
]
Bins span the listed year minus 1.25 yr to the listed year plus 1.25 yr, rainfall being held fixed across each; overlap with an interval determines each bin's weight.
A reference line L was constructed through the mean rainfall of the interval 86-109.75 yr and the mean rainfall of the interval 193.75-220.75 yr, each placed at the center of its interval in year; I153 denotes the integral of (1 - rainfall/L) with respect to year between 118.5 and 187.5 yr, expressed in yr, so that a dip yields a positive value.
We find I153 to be 4.0 yr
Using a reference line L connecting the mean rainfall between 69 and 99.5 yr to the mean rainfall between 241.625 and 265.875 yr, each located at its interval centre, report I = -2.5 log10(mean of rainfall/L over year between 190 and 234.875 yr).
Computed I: 0.09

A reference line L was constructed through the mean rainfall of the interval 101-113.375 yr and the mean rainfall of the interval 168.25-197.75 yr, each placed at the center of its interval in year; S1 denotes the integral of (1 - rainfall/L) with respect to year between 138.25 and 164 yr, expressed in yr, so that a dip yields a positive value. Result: -2.0 yr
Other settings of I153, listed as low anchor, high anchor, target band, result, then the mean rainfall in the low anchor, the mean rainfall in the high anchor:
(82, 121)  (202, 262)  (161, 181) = 1.3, 71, 62.3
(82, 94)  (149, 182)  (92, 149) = 5.0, 77.7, 66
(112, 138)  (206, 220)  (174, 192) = -0.6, 60.8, 63.6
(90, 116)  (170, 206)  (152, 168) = -0.3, 71.1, 64.5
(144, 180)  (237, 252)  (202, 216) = 0.1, 67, 62.6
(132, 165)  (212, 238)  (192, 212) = -0.7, 68.8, 59.9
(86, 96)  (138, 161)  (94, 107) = 0.6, 77.3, 71.1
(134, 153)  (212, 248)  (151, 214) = 0.3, 69.7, 60.7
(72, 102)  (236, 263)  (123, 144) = 3.0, 75.8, 64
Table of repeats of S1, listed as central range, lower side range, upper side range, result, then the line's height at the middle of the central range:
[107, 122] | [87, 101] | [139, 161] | 2.3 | 75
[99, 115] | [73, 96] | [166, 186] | 0.8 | 72.8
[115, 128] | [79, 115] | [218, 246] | 2.1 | 70.6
